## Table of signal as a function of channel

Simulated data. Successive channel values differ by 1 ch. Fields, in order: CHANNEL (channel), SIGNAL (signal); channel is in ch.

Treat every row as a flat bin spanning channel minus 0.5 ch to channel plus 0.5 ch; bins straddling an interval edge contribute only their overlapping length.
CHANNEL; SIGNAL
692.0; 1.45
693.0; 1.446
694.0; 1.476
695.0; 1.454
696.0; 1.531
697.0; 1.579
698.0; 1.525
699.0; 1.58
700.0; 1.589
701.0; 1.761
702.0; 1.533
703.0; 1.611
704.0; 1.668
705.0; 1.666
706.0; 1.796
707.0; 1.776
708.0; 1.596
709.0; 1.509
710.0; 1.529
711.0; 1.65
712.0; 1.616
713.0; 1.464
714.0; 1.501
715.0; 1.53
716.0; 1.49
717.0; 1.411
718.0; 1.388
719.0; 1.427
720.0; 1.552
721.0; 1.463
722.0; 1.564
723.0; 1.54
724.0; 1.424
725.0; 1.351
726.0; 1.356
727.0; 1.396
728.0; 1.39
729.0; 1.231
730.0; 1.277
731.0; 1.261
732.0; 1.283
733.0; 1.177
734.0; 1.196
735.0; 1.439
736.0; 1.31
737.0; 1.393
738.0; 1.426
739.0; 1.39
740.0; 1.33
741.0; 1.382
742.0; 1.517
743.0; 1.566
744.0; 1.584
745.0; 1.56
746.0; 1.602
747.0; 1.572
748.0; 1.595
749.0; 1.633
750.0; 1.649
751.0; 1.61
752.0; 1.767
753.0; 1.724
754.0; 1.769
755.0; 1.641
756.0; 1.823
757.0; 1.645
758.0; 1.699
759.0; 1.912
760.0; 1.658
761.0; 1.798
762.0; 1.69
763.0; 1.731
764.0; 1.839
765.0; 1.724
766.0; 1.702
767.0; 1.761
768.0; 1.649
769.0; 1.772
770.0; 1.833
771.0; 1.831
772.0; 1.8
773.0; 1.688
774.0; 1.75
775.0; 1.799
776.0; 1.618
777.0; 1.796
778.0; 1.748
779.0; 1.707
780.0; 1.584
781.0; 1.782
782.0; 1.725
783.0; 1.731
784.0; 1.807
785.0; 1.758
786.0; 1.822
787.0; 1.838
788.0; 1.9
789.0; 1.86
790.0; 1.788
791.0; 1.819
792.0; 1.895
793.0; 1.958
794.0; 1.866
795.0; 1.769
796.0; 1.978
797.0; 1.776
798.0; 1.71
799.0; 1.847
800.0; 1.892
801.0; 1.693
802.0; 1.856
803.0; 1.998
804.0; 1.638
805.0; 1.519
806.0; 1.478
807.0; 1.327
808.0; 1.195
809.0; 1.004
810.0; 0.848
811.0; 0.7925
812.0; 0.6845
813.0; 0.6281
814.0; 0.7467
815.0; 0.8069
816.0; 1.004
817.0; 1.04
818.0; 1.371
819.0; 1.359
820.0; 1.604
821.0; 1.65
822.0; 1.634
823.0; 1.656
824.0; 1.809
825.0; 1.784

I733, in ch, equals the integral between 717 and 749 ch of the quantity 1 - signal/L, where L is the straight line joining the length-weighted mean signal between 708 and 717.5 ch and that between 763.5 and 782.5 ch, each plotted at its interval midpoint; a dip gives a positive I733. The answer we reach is 3.6 ch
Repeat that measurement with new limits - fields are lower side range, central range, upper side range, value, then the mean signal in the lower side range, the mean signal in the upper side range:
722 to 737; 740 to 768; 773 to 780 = -2.3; 1.34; 1.72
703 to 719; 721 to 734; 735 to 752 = 1.6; 1.57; 1.51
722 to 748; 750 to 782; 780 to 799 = -1.9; 1.41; 1.82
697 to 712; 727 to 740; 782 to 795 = 2.9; 1.63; 1.83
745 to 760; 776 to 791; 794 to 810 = -1.1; 1.68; 1.63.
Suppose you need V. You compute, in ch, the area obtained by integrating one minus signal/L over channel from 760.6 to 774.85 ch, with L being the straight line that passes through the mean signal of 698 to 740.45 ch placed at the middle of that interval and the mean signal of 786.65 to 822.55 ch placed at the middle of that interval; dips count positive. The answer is -2.61 ch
